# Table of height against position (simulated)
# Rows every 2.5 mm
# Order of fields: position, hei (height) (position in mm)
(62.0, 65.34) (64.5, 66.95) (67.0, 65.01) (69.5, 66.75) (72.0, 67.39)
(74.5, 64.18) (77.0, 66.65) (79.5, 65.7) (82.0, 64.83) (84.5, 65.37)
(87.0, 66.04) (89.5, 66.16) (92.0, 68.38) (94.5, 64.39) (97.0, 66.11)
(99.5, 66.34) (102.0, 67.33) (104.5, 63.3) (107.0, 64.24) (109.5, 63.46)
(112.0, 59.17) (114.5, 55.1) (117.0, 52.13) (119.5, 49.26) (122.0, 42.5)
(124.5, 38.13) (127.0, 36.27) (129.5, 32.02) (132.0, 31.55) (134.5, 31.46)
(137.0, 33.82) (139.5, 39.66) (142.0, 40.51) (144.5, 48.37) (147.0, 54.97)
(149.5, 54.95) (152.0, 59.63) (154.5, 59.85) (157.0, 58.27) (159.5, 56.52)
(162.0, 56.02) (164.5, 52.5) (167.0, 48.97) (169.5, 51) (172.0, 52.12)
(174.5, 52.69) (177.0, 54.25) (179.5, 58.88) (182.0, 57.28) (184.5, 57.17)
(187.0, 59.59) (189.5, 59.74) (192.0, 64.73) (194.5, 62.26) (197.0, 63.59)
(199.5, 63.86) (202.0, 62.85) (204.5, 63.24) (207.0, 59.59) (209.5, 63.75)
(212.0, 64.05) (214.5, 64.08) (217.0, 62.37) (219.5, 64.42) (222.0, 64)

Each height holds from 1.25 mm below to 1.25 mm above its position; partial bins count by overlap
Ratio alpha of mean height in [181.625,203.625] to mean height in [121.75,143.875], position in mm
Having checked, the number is 1.69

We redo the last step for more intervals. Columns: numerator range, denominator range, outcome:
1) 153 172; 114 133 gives 1.31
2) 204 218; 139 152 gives 1.27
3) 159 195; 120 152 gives 1.36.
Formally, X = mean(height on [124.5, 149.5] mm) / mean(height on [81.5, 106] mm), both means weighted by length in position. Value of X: 0.60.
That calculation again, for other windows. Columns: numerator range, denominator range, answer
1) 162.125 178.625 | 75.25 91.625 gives 0.79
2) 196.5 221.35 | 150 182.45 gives 1.15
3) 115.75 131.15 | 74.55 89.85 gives 0.63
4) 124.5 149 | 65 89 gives 0.60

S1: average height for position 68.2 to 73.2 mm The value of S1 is 67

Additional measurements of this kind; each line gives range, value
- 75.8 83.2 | 65.7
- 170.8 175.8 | 52.4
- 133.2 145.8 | 38.8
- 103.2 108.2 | 63.8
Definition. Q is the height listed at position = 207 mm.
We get 59.59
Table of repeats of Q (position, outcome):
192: 64.73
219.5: 64.42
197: 63.59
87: 66.04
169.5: 51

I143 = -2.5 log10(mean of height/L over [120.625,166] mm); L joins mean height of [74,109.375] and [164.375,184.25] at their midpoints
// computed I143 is 0.25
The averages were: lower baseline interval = 65.6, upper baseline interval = 53.7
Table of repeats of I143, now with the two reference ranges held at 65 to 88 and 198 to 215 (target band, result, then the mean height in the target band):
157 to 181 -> 0.18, 53.9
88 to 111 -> 0.00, 65.5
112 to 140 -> 0.50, 41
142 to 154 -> 0.20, 53.4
